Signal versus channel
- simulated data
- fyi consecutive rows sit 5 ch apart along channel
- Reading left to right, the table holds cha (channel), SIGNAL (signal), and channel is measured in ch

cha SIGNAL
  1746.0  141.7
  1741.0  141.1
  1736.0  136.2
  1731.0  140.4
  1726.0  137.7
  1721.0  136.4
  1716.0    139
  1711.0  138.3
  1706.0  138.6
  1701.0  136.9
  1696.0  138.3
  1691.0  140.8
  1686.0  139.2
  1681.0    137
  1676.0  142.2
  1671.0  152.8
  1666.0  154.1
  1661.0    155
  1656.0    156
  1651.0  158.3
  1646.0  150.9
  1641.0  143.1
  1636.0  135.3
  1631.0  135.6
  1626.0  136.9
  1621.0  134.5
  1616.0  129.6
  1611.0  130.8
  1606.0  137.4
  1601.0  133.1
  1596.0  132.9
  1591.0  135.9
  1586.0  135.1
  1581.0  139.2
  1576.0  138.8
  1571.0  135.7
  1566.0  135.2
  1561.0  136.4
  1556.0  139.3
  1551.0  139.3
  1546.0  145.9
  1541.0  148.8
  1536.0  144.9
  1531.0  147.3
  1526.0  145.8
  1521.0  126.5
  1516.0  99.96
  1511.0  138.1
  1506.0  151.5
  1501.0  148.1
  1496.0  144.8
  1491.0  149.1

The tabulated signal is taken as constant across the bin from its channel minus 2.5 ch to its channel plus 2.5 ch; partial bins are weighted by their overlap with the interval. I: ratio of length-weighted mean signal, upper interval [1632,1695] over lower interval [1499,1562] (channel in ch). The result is 1.1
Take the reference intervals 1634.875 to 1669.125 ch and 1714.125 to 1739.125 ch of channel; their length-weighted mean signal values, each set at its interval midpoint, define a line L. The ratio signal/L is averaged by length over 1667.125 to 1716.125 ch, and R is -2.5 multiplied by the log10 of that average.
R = 0.03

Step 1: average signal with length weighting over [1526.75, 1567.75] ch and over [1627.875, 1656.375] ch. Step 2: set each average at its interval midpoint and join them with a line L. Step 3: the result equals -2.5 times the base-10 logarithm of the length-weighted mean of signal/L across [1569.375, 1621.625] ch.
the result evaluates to 0.072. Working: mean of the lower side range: 142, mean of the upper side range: 146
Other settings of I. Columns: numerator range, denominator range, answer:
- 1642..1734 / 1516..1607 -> 1.05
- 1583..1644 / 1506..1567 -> 0.98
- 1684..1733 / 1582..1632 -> 1.03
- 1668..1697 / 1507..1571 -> 1.03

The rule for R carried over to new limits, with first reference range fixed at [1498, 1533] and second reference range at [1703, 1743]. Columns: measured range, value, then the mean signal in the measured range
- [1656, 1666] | -0.13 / 155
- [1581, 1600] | 0.02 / 135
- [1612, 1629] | 0.03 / 133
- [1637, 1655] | -0.09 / 150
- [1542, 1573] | -0.02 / 139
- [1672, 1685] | -0.02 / 141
